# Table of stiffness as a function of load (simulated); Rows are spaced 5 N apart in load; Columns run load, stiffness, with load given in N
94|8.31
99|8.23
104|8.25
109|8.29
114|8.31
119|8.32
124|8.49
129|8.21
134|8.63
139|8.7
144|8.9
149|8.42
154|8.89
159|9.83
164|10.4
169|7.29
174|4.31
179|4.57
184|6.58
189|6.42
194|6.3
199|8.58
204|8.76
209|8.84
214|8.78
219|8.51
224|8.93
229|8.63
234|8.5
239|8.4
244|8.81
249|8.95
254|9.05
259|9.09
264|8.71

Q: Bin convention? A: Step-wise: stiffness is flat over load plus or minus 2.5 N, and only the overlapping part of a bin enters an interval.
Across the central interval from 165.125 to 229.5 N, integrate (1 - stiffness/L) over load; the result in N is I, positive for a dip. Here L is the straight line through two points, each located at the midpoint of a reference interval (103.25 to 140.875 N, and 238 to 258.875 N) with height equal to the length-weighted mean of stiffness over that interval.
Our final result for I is 9.2 N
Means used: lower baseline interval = 8.4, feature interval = 7.45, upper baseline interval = 8.86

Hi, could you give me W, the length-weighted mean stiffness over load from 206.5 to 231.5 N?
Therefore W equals 8.74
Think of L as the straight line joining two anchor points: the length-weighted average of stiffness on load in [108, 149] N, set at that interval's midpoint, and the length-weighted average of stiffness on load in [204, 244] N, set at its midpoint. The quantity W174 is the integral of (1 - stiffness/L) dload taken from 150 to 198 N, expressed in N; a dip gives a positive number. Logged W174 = 7.3 N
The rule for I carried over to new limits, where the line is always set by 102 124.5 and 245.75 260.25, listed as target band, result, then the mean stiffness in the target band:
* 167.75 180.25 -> 4.8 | 5.28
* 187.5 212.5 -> 2.5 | 7.87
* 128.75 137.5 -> -0.1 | 8.51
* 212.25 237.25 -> 0.6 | 8.66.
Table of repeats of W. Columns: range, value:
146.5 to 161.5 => 9.05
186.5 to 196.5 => 6.36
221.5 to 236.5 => 8.69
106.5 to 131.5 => 8.32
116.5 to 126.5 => 8.41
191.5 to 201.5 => 7.44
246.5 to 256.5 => 9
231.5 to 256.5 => 8.74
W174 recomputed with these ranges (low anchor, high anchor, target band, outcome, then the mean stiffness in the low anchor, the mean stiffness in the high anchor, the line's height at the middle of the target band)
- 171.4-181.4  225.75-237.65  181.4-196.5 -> -2.93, 4.47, 8.57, 5.4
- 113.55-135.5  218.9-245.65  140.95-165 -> -2.13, 8.39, 8.64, 8.45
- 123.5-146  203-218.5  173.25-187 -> 5.36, 8.59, 8.76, 8.69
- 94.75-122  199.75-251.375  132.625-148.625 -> -0.58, 8.29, 8.71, 8.4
